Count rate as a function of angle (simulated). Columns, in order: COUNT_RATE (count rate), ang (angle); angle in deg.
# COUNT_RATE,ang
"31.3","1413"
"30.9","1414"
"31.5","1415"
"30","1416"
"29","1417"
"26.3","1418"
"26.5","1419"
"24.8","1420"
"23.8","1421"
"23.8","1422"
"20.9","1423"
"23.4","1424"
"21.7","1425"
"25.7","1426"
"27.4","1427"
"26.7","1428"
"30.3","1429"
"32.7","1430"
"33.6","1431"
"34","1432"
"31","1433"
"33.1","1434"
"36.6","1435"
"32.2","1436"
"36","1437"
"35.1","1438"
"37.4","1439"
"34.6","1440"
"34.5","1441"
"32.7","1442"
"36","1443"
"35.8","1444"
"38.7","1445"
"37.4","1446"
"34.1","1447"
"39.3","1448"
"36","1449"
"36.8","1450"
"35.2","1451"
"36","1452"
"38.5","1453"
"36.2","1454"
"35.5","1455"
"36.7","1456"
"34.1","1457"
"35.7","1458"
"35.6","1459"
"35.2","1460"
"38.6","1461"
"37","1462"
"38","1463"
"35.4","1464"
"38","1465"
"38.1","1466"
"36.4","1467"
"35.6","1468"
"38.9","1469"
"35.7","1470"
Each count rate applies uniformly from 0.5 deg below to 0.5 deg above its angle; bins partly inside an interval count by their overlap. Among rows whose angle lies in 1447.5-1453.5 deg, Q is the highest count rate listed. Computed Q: 39.3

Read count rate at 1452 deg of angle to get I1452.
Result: 36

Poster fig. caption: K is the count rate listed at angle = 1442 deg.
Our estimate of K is 32.7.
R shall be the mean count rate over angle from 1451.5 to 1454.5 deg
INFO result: 36.9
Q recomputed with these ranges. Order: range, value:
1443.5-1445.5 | 38.7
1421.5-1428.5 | 27.4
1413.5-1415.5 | 31.5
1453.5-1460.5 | 36.7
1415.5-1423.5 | 30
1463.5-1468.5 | 38.1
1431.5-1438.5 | 36.6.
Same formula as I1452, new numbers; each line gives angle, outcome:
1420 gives 24.8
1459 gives 35.6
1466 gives 38.1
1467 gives 36.4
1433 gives 31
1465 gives 38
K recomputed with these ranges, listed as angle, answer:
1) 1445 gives 38.7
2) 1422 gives 23.8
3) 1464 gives 35.4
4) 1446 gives 37.4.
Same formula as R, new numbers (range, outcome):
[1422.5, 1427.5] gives 23.8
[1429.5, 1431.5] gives 33.2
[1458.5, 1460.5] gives 35.4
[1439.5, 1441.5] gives 34.5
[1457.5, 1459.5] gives 35.7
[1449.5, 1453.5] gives 36.6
